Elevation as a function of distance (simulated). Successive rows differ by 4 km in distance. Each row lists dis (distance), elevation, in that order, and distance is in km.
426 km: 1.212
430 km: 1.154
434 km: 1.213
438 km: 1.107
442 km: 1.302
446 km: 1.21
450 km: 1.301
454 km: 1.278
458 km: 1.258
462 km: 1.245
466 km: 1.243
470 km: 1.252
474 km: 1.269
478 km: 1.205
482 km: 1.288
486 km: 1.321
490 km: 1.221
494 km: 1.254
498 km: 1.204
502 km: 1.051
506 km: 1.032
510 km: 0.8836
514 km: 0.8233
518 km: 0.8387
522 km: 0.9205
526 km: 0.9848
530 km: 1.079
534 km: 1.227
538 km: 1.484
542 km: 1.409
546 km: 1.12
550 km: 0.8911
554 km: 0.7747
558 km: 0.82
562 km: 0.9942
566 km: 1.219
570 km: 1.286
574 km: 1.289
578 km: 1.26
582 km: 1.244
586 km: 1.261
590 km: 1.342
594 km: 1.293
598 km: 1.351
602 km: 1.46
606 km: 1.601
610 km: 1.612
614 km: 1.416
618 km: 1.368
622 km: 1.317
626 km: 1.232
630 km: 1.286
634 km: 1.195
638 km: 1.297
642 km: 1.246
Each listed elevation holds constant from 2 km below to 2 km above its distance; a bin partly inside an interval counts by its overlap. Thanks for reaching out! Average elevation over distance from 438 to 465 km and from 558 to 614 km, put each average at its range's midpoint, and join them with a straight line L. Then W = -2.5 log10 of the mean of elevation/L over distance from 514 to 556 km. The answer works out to 0.21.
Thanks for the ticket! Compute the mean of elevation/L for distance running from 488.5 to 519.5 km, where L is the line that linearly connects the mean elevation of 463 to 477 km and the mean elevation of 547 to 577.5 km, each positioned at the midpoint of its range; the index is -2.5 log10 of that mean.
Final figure 0.139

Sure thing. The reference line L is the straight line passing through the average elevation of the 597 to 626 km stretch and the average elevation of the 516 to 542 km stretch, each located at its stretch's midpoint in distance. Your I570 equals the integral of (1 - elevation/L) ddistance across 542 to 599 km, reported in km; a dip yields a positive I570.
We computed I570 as 5.4 km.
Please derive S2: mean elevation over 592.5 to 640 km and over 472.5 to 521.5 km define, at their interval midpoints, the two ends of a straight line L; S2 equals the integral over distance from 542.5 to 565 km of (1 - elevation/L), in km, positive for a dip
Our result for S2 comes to 4.9 km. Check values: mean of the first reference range 1.11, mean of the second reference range 1.37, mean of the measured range 0.966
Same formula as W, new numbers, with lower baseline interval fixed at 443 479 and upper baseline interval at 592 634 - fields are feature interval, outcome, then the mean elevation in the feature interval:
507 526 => 0.42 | 0.888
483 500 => 0.02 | 1.25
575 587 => 0.08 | 1.26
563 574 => 0.09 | 1.24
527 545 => 0.04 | 1.27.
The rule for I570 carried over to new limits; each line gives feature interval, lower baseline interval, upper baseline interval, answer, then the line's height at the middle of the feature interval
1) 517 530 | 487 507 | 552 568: 1.6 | 1.08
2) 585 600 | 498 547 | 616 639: -1.3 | 1.21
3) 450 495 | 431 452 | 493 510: -3.9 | 1.16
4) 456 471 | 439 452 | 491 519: -0.8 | 1.19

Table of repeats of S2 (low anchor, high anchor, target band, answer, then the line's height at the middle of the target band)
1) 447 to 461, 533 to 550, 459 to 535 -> 8.69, 1.27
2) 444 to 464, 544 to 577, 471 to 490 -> -0.89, 1.21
